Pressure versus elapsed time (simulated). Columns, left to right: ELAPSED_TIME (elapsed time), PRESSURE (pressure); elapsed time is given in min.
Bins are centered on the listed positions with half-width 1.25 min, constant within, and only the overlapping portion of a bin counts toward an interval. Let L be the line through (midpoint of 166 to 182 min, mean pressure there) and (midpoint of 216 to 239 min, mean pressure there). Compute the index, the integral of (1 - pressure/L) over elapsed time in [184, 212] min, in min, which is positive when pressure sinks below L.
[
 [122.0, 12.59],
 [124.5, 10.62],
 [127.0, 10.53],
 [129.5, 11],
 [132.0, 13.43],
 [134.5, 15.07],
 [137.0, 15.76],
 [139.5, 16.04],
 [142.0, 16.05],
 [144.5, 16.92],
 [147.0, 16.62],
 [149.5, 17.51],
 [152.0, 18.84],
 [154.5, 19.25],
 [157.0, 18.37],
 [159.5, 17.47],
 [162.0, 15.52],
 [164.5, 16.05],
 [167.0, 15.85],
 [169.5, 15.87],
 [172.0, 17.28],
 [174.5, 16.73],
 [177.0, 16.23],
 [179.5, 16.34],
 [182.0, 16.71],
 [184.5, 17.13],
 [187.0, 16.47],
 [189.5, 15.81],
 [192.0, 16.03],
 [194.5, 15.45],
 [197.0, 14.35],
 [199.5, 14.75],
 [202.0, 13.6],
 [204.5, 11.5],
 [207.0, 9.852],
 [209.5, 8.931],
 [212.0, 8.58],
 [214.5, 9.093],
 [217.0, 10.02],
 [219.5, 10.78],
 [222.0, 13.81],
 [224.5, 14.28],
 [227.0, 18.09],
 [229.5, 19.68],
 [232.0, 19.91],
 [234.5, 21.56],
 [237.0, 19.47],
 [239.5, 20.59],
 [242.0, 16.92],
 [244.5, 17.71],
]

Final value 4.8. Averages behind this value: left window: 16.4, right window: 16.6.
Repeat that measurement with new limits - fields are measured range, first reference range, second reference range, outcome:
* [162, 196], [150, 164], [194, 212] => -2.8 min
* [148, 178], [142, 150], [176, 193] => -0.8 min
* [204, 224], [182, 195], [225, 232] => 8.3 min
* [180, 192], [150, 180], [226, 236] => 1.0 min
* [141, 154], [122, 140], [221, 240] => -3.2 min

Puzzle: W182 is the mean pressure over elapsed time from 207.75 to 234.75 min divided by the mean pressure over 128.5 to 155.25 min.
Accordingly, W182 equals 0.9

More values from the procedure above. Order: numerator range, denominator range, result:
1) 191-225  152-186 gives 0.72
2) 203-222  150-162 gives 0.56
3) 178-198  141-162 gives 0.92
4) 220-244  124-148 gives 1.26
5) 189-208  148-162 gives 0.77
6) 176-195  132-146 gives 1.03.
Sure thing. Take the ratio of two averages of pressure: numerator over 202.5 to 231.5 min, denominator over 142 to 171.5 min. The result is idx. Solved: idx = 0.7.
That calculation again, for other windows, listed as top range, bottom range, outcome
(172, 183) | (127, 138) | 1.24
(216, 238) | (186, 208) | 1.16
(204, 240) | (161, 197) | 0.89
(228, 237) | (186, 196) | 1.27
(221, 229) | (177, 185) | 0.95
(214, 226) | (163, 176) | 0.73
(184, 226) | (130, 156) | 0.79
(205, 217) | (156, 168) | 0.56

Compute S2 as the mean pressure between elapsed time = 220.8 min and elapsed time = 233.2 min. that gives 17.2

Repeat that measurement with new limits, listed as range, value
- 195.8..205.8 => 13.5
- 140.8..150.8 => 16.8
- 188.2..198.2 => 15.4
